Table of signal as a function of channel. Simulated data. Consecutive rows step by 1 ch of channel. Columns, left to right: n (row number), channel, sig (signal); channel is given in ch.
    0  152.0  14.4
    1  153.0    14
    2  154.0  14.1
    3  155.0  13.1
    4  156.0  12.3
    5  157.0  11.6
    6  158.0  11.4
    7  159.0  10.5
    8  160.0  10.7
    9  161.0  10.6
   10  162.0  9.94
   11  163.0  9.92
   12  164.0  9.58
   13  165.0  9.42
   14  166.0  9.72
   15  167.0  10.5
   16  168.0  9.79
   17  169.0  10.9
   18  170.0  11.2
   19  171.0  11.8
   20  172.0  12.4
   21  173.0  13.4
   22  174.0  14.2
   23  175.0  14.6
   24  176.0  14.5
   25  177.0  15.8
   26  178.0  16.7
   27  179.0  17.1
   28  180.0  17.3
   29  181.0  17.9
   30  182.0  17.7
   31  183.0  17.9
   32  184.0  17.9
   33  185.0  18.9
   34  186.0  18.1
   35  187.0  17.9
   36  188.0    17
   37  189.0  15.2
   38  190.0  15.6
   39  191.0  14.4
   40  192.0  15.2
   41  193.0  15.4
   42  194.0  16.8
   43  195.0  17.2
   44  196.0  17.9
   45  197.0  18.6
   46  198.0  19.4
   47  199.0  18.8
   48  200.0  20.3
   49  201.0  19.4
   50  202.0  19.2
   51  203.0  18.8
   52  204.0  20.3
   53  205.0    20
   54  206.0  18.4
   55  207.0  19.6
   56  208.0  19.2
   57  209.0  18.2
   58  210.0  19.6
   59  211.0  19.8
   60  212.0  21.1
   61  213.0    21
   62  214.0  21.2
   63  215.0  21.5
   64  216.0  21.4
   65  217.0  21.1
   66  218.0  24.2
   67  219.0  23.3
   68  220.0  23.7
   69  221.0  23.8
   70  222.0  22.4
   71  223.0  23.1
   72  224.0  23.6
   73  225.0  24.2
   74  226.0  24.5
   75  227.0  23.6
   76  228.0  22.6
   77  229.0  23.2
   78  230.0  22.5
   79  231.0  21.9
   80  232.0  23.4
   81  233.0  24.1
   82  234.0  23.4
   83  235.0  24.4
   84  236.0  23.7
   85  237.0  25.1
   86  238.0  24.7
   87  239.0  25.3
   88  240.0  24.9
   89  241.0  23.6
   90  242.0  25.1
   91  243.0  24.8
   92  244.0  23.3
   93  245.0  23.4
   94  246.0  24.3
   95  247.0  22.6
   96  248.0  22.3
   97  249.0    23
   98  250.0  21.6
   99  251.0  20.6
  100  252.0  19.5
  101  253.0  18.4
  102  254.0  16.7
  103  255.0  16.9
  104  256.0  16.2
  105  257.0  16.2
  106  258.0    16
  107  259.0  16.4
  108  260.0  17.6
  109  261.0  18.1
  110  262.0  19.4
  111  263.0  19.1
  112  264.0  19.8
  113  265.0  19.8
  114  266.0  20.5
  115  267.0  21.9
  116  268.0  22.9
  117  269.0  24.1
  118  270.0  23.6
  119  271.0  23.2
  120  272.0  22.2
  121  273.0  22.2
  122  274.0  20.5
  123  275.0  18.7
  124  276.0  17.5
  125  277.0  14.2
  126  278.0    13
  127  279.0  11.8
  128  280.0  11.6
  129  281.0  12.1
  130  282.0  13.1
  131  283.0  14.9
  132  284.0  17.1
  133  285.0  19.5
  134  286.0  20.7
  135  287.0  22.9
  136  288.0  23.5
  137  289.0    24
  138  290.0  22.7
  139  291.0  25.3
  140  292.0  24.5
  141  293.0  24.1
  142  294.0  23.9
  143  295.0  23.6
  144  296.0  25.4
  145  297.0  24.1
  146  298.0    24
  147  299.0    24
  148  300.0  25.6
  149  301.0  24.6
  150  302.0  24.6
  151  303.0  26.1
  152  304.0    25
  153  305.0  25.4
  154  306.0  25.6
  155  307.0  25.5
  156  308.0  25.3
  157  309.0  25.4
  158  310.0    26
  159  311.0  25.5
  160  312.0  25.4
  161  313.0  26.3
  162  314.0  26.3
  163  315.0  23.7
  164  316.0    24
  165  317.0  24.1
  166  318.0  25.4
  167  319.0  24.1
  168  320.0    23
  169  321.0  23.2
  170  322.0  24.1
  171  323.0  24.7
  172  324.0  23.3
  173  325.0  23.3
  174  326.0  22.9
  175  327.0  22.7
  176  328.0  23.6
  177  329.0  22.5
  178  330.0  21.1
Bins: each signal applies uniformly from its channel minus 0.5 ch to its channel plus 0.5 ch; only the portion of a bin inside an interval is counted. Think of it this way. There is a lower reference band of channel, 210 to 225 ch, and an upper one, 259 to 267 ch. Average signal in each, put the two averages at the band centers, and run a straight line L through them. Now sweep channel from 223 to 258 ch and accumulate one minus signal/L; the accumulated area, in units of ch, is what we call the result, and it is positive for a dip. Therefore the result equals -2.8 ch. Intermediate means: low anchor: 22.2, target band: 22.4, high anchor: 19.2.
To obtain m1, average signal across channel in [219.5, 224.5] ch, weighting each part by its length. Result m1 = 23.3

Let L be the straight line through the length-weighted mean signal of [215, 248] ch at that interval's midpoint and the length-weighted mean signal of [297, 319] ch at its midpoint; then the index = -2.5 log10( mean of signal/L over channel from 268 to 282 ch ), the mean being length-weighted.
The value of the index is 0.33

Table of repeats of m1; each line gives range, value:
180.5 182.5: 17.8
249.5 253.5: 20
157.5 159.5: 10.9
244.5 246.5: 23.9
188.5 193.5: 15.2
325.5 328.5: 23.1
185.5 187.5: 18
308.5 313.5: 25.7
